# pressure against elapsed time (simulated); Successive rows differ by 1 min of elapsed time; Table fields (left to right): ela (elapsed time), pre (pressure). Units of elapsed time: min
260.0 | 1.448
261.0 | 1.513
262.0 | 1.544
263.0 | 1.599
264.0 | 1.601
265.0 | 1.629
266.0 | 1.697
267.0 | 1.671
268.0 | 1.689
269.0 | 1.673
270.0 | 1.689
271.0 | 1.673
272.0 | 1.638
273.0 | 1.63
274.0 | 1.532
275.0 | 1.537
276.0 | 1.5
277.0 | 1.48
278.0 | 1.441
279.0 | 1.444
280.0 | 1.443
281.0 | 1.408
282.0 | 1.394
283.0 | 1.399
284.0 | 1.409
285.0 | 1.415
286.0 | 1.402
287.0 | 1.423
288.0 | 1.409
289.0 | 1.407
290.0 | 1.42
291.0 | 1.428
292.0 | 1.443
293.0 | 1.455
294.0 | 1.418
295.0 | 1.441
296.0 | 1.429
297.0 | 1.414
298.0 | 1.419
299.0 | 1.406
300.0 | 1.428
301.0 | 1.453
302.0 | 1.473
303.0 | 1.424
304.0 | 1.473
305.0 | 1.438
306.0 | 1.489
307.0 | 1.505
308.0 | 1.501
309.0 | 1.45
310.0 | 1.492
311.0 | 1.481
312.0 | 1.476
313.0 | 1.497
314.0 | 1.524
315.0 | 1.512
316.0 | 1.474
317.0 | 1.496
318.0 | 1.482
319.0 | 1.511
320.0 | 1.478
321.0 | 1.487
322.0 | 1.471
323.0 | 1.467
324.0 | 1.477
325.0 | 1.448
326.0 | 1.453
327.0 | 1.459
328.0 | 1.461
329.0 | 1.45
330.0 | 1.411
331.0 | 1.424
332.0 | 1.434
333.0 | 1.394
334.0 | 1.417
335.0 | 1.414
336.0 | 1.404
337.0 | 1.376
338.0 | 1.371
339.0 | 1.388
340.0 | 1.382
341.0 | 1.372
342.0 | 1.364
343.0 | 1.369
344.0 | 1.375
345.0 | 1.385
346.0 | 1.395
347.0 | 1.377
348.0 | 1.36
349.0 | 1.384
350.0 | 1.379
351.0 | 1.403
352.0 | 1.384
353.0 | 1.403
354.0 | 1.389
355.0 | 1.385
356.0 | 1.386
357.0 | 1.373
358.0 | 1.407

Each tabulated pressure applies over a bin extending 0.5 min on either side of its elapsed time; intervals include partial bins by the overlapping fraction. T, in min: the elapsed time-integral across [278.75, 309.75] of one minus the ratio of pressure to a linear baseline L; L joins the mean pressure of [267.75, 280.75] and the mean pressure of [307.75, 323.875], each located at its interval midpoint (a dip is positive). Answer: 1.8 min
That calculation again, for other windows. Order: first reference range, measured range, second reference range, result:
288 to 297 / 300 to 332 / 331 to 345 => -1.4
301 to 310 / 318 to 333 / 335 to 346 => -0.4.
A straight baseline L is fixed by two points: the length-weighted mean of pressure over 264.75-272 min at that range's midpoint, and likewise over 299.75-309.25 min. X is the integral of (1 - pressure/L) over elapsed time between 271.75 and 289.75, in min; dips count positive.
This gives 1.6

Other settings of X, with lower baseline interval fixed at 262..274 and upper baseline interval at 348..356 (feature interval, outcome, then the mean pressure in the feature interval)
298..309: 0.6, 1.46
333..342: 0.3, 1.39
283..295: 1.2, 1.42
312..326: 0.0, 1.48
